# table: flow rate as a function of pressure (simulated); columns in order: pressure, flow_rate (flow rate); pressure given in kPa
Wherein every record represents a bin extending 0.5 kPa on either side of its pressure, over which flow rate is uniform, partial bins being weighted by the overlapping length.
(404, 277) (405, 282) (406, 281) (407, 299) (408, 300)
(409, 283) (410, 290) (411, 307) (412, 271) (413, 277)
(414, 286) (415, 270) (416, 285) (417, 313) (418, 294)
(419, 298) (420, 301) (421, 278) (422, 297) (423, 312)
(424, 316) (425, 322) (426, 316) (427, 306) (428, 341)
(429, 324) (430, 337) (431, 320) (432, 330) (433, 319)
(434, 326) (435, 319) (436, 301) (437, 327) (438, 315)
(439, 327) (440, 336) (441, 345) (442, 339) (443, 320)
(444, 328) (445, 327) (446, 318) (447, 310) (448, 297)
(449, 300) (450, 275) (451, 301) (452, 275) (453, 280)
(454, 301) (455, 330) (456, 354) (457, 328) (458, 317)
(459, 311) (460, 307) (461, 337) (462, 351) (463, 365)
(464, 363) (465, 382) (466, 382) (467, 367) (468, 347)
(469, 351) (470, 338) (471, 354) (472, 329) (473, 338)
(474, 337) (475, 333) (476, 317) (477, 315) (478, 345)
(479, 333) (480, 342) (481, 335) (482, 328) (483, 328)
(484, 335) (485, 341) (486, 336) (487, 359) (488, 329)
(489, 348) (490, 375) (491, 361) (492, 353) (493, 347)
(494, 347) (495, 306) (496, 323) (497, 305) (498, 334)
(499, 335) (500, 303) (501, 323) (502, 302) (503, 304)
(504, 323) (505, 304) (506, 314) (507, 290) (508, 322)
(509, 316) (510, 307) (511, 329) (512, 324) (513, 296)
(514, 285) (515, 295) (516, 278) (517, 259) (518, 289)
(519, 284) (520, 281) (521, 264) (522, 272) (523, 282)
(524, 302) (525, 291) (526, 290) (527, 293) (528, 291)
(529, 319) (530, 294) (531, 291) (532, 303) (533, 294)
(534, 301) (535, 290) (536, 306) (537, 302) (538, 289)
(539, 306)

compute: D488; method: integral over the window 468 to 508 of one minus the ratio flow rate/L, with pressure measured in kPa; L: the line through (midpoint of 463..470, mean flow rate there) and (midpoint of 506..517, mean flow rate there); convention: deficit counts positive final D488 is 0.32 kPa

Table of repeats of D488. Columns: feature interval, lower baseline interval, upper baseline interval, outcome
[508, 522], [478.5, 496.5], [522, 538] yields 0.8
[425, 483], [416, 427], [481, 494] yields -0.7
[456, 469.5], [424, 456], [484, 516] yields -1.2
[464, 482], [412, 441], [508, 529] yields -2.5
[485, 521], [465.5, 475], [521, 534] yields 0.1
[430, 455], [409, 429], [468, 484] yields -0.1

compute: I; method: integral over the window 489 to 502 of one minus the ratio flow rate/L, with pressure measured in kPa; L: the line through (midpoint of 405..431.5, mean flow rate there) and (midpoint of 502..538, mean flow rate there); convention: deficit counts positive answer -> -1.6 kPa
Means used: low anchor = 301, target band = 334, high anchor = 297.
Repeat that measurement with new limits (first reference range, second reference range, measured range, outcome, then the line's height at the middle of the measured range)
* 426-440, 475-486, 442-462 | 0.8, 326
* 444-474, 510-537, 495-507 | -0.3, 305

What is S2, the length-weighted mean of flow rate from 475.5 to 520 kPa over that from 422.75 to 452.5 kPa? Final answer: 1.0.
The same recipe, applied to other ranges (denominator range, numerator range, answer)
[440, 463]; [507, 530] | 0.93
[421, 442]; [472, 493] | 1.06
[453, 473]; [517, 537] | 0.85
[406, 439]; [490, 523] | 1.01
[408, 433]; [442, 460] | 1.02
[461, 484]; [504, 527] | 0.86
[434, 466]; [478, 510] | 1.02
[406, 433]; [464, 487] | 1.13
